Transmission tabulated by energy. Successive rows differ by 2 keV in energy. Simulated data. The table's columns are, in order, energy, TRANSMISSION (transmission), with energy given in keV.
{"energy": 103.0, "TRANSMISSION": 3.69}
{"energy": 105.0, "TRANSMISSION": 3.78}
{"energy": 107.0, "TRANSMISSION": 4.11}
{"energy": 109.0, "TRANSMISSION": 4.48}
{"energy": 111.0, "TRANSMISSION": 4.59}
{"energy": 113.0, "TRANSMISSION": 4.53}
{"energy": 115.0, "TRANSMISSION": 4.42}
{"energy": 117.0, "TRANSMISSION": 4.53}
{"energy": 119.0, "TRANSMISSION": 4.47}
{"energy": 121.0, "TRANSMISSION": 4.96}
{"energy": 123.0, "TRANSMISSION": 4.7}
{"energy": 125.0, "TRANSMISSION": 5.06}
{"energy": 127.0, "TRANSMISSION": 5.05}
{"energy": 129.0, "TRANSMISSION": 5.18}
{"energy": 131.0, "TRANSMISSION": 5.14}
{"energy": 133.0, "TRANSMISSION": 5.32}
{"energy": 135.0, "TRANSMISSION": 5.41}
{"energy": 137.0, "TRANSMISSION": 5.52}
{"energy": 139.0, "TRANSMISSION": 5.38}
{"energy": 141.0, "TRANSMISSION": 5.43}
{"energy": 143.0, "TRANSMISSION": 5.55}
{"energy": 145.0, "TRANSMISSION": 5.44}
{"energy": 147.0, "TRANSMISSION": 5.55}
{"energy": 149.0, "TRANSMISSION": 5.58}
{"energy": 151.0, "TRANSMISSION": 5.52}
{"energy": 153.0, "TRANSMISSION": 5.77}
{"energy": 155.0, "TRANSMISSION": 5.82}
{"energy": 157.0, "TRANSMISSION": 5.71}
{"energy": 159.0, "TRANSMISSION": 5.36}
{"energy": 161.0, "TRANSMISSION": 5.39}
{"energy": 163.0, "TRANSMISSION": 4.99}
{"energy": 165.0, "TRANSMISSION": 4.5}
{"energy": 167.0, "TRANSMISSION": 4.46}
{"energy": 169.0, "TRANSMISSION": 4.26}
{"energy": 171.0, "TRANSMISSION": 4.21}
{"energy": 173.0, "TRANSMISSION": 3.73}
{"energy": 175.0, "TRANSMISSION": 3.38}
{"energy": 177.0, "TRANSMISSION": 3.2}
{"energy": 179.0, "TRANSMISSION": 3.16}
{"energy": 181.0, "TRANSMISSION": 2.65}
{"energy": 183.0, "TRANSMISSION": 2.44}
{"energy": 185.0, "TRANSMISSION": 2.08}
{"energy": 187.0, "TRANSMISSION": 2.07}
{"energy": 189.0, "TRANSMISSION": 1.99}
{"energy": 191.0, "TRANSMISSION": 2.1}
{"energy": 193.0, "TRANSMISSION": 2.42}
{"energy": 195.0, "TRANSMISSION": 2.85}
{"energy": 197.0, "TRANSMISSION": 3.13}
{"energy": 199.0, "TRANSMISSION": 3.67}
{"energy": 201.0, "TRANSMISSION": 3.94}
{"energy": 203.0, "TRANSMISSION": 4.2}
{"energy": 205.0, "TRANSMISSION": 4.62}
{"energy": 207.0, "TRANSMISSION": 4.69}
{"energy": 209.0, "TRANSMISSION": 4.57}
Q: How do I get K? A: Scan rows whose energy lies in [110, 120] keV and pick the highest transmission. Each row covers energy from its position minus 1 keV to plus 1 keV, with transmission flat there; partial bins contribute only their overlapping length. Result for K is 4.59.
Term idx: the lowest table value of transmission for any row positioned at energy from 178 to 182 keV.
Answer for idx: 2.65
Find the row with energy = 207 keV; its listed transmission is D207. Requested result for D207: 4.69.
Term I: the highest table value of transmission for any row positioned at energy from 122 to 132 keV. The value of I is 5.18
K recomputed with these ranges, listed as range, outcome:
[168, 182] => 4.26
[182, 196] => 2.85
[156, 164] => 5.71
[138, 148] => 5.55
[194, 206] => 4.62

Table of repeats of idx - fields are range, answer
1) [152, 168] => 4.46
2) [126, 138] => 5.05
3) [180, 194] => 1.99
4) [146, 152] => 5.52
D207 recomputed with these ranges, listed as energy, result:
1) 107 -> 4.11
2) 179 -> 3.16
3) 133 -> 5.32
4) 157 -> 5.71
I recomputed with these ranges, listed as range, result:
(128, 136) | 5.41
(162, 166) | 4.99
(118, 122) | 4.96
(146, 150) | 5.58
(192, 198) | 3.13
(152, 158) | 5.82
